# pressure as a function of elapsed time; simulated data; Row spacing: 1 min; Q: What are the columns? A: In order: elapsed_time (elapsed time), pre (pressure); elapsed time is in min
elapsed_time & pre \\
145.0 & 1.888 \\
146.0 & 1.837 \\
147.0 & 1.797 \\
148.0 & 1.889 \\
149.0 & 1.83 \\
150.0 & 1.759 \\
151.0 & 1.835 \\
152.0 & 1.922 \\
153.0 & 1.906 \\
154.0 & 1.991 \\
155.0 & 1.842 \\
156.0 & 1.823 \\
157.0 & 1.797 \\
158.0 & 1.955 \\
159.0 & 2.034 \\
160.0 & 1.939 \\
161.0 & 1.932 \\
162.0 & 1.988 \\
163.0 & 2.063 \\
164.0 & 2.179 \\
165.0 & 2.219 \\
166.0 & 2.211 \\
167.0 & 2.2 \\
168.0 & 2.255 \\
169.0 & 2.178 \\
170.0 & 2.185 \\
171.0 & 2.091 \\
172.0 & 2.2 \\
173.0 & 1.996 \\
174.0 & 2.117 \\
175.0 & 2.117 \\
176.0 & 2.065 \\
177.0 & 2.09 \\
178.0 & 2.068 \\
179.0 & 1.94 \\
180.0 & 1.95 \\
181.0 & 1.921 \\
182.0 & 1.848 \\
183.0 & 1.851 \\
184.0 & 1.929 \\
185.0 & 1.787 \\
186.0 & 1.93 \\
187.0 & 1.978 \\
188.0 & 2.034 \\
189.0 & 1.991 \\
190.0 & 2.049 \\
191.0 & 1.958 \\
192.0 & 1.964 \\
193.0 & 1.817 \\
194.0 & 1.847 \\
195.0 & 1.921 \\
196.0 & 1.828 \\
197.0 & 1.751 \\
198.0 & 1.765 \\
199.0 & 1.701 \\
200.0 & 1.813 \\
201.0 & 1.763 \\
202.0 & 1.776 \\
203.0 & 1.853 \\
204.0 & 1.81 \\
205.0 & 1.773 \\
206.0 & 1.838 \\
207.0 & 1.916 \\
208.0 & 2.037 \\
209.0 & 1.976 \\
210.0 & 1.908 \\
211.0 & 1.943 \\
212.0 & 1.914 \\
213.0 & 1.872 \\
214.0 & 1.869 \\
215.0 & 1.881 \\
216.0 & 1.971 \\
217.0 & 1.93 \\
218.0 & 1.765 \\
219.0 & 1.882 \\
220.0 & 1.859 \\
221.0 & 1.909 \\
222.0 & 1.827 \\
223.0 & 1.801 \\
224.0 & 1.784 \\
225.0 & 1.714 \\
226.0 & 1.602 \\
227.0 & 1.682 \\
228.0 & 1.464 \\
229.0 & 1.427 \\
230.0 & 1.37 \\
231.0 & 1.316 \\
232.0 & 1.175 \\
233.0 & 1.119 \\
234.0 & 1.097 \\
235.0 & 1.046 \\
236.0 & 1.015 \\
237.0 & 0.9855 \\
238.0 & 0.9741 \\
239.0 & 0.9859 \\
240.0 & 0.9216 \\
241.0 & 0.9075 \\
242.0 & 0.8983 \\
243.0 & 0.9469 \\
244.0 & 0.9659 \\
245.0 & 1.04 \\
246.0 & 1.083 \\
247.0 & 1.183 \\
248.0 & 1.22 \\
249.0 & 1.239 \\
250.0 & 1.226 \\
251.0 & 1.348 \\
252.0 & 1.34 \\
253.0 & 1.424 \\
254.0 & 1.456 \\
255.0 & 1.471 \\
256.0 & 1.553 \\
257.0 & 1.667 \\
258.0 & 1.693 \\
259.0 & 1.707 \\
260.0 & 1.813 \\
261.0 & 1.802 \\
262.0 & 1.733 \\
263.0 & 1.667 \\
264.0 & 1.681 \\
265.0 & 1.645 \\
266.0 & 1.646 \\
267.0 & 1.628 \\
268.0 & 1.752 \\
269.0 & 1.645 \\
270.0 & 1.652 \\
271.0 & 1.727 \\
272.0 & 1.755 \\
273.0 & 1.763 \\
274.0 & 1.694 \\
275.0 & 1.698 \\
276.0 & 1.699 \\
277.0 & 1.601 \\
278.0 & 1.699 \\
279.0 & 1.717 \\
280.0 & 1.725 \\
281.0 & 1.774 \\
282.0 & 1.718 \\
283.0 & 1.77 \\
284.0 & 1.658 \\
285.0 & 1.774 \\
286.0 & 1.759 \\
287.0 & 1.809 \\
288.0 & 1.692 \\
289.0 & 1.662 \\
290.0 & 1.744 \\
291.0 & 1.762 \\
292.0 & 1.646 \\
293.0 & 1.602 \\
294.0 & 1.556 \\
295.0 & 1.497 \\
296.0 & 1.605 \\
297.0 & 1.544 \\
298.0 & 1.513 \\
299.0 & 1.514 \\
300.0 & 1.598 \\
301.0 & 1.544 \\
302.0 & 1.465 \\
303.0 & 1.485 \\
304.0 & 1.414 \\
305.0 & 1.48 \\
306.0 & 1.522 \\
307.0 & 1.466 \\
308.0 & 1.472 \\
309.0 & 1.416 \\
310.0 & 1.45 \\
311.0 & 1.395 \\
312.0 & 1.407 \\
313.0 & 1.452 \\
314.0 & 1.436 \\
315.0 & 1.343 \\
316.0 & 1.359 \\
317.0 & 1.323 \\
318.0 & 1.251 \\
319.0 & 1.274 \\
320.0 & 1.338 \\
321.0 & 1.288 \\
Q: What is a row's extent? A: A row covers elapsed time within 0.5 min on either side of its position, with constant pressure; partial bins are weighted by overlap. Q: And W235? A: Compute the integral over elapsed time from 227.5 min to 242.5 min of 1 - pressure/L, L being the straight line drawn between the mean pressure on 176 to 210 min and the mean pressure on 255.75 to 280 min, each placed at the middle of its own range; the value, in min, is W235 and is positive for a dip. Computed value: 5.6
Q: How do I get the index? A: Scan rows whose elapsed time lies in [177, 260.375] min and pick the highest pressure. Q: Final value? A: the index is 2.09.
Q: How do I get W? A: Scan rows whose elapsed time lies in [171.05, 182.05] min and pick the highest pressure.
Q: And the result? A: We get 2.2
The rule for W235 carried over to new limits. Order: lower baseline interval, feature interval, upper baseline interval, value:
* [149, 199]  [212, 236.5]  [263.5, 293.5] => 3.2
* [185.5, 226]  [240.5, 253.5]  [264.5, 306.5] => 4.5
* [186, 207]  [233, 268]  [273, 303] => 8.2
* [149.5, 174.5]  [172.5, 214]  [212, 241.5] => -3.4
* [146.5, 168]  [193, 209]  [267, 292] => 0.4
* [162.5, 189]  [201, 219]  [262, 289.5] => 0.5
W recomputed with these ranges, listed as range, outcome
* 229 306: 1.813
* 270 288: 1.809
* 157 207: 2.255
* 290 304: 1.762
